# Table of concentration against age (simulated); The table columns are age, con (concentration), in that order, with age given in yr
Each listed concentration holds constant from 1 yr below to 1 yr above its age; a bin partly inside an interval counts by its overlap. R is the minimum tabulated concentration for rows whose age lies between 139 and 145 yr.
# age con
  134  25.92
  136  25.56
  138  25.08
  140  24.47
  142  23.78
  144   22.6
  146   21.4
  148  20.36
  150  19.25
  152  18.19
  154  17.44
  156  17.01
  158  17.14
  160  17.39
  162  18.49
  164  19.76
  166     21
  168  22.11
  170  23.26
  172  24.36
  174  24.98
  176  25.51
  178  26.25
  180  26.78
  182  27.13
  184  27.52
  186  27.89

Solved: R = 22.6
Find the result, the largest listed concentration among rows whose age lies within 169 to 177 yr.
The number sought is 25.51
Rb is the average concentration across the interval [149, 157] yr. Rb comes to 18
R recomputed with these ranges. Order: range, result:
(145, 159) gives 17.01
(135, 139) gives 25.08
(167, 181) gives 22.11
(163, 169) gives 19.76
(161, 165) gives 18.49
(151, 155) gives 17.44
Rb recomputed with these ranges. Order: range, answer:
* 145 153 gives 19.8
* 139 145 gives 23.6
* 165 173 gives 22.7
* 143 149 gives 21.5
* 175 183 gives 26.4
